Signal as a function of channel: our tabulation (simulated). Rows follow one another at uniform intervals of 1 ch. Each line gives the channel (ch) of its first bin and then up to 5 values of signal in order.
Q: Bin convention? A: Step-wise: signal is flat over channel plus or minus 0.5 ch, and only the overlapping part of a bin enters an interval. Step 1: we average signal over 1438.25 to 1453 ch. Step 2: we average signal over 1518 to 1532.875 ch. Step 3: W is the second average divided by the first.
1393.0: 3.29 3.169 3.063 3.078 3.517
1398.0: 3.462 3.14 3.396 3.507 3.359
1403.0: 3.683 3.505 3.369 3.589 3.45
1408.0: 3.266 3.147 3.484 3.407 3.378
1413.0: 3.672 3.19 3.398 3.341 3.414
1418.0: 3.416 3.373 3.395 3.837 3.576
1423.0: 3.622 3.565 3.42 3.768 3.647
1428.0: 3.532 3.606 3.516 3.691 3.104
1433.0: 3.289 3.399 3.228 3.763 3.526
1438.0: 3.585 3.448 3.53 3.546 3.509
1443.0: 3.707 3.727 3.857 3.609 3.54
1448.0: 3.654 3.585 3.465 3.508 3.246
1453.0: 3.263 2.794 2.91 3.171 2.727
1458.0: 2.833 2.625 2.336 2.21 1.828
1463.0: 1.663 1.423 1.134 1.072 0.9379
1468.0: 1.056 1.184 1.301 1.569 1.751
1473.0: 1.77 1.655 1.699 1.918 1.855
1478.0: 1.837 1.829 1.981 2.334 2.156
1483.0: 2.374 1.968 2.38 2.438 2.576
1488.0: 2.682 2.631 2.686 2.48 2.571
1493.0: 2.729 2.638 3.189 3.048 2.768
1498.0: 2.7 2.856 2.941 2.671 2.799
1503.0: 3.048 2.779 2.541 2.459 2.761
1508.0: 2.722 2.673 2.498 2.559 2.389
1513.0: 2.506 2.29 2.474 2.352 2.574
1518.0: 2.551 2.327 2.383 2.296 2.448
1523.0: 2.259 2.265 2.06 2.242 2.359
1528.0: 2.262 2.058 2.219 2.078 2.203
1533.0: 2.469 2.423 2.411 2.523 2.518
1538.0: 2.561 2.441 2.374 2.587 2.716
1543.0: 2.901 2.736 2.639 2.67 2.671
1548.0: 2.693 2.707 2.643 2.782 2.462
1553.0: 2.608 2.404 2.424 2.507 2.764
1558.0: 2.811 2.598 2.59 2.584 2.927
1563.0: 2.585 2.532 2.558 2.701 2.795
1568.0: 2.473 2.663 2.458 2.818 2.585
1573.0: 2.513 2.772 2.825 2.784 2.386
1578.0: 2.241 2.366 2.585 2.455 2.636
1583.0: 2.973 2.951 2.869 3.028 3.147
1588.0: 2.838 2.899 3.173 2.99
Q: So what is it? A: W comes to 0.6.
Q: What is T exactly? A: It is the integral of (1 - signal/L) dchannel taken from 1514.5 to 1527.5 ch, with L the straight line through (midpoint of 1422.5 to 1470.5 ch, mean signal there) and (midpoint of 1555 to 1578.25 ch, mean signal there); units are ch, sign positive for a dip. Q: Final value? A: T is 1.92 ch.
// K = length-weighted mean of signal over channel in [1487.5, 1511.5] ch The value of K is 2.73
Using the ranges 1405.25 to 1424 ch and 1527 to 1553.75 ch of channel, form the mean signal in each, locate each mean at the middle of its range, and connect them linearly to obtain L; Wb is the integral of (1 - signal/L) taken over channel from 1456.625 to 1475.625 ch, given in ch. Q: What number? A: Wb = 8.4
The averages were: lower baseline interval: 3.44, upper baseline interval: 2.51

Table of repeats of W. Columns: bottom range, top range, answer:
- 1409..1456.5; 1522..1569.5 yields 0.73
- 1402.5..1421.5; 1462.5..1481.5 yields 0.46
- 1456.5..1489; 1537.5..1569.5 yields 1.37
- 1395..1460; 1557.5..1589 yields 0.79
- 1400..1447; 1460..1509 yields 0.63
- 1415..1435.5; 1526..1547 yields 0.71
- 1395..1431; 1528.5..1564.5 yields 0.74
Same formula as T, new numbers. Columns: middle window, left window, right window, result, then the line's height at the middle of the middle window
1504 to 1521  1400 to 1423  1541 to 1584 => 2.33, 2.9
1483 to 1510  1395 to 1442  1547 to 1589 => 3.26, 3.04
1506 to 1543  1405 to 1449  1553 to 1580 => 5.84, 2.87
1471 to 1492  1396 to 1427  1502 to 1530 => 4.74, 2.78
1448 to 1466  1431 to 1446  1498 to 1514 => 3.77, 3.29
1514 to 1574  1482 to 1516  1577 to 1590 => 3.97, 2.69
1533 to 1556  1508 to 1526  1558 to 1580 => -0.59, 2.52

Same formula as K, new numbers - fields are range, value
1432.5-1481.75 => 2.6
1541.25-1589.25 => 2.67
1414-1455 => 3.49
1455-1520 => 2.29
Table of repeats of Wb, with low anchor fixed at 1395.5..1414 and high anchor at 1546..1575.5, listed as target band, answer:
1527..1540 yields 2.0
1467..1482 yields 6.7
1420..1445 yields -2.2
